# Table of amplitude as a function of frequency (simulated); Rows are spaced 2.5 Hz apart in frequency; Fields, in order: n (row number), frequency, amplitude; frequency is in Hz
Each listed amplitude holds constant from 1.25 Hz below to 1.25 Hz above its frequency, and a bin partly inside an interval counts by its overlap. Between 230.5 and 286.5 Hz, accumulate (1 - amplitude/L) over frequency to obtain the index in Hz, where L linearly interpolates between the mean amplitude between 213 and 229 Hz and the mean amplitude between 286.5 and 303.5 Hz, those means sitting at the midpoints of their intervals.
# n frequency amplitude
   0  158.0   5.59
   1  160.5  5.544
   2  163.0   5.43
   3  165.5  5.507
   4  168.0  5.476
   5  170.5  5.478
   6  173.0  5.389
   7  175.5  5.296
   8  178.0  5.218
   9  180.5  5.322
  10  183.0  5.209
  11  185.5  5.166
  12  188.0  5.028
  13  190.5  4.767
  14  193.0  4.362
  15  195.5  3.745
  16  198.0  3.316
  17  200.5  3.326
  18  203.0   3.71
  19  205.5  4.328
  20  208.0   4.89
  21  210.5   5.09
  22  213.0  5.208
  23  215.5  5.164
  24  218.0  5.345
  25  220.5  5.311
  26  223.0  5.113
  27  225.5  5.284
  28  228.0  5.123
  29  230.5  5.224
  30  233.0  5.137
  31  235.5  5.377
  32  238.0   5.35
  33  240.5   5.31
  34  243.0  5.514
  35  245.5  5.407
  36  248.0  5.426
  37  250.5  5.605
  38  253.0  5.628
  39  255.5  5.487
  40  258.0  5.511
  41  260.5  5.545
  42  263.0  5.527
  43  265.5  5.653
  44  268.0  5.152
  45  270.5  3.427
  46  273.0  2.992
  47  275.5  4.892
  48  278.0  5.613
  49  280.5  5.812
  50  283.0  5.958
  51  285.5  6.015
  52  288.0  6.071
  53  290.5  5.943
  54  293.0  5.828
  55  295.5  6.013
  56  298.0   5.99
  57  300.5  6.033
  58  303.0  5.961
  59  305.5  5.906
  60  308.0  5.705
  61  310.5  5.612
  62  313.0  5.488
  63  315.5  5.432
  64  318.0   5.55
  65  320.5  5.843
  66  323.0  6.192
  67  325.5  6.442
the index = 3.16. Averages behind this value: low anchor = 5.22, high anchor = 5.98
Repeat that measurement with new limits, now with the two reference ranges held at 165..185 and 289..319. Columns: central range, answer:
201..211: 2.0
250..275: 2.7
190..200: 2.7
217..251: 1.4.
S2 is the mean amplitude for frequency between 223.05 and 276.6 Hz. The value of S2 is 5.17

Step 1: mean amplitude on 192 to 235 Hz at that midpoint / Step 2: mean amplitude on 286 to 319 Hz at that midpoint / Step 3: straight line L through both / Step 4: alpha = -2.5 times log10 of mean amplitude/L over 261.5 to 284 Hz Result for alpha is 0.093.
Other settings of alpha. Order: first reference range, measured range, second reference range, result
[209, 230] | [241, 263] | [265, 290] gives -0.07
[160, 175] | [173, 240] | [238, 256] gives 0.12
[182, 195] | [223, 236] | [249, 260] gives 0.01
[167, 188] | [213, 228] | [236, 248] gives 0.03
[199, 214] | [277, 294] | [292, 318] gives -0.07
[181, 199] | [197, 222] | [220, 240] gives 0.07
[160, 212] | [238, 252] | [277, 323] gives -0.02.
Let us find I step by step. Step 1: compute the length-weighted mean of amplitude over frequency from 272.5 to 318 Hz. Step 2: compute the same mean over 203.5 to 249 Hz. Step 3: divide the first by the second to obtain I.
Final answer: 1.1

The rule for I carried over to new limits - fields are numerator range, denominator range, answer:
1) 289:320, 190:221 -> 1.29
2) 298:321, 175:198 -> 1.19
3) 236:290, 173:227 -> 1.11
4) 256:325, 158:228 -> 1.12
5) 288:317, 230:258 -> 1.07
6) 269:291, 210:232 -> 0.99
